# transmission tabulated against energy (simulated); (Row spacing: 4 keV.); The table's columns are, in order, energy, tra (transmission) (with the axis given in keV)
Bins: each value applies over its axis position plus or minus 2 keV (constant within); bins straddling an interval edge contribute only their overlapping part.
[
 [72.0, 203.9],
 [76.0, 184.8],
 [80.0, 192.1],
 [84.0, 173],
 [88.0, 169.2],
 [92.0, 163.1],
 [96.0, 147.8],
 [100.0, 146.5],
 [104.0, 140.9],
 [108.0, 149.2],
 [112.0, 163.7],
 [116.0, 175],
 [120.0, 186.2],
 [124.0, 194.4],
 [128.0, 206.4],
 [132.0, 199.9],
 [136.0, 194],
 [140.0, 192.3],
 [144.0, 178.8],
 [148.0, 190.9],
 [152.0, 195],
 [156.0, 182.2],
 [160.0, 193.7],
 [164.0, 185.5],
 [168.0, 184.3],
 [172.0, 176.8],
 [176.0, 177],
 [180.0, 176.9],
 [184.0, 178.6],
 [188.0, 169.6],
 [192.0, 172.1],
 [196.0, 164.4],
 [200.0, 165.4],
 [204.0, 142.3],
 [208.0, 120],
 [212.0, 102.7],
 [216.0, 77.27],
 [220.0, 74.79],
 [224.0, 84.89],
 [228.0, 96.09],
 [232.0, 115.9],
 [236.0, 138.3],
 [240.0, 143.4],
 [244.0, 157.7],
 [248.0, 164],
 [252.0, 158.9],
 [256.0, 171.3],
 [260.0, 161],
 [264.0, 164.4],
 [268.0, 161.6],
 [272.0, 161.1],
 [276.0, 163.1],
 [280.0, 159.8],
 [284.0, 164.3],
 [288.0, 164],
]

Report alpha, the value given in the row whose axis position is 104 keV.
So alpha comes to 140.9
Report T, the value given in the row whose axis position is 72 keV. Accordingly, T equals 203.9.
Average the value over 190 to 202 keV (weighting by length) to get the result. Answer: 167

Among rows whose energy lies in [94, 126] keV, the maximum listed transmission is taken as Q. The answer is 194.4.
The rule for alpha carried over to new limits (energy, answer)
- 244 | 157.7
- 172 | 176.8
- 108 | 149.2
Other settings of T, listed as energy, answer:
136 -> 194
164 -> 185.5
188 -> 169.6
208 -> 120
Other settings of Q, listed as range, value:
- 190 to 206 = 172.1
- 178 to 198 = 178.6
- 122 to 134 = 206.4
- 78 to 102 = 192.1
